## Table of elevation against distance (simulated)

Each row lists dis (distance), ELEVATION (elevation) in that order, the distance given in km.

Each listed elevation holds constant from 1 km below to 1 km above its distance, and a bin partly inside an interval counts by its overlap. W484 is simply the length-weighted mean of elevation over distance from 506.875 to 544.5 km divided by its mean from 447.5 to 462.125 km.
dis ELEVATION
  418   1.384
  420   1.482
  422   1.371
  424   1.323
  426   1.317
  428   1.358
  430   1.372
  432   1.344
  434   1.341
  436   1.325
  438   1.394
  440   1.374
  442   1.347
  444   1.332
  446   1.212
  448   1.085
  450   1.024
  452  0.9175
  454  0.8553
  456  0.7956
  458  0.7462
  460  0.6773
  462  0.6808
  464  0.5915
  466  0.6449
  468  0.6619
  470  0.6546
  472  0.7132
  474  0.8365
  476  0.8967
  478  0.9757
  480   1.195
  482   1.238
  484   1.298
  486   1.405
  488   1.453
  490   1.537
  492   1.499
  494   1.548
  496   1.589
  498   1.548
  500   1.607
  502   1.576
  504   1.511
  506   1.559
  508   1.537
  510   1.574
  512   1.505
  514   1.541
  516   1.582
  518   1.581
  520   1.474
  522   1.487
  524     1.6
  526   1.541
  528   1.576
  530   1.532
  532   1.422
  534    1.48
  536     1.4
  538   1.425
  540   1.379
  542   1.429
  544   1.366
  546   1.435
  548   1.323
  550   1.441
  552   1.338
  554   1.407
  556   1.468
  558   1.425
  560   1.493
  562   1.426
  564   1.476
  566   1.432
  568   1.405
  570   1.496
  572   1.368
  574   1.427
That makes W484 1.76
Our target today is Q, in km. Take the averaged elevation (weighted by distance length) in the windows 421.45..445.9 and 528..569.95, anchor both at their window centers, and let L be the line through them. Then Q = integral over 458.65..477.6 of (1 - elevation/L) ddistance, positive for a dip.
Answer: 9.1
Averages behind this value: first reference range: 1.34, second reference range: 1.43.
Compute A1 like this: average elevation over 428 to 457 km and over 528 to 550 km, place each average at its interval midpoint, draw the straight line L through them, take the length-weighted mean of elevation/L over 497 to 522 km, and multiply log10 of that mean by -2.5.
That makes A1 -0.14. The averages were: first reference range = 1.2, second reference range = 1.43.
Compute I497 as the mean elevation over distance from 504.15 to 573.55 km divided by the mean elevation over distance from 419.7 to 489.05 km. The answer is 1.35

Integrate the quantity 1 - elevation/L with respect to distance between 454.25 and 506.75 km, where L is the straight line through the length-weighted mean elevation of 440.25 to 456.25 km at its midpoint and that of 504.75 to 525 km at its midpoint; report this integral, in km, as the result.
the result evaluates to 8.3 km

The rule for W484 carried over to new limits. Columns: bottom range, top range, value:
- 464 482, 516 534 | 1.83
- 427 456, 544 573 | 1.17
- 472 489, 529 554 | 1.24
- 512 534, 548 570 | 0.93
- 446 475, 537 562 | 1.78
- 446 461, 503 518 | 1.73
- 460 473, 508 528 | 2.34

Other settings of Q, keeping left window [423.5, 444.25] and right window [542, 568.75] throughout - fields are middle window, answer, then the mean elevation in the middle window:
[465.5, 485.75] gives 6.4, 0.936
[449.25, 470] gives 9.3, 0.751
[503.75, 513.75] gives -1.1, 1.54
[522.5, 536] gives -1.1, 1.51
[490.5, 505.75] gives -1.8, 1.55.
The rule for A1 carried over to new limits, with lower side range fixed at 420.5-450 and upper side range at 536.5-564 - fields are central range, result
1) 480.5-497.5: -0.06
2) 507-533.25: -0.11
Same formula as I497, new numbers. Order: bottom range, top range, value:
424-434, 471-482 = 0.71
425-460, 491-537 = 1.31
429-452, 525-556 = 1.13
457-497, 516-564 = 1.40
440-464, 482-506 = 1.54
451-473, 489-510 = 2.15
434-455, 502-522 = 1.29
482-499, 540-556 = 0.95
